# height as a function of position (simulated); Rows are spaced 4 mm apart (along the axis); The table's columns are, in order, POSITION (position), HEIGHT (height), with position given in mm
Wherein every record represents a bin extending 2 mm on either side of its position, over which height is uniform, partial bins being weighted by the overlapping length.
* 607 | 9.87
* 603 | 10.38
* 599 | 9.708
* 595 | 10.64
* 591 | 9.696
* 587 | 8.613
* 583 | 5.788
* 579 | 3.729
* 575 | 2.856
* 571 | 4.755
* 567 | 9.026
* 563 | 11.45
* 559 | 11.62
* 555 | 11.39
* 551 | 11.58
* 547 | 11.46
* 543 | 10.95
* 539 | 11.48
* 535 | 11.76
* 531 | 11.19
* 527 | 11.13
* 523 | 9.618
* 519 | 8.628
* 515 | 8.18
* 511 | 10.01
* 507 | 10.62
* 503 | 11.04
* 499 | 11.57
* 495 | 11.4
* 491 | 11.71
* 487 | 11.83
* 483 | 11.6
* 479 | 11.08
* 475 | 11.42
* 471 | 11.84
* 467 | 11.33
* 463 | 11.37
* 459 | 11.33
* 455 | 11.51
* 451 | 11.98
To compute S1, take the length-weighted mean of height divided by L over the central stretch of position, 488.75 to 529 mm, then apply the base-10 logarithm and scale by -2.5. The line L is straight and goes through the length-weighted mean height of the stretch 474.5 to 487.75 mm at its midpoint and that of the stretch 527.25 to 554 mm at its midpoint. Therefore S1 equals 0.10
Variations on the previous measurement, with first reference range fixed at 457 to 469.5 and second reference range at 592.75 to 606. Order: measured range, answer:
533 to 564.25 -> -0.08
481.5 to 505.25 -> -0.04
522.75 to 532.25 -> 0.00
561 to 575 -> 0.35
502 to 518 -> 0.12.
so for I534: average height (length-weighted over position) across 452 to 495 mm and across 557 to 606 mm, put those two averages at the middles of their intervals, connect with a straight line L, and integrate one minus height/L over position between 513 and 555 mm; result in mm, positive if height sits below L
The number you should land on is -4.4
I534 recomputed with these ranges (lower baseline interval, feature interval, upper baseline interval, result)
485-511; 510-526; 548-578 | 2.0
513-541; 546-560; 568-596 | -5.0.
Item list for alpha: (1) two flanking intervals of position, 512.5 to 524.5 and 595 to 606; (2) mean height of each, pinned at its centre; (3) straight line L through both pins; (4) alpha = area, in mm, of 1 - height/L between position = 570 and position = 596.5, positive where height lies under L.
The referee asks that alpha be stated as 8.9 mm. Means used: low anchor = 8.83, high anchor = 10.1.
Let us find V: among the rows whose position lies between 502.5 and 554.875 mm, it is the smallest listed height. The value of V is 8.18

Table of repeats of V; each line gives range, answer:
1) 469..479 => 11.08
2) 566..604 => 2.856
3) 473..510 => 10.62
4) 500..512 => 10.01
